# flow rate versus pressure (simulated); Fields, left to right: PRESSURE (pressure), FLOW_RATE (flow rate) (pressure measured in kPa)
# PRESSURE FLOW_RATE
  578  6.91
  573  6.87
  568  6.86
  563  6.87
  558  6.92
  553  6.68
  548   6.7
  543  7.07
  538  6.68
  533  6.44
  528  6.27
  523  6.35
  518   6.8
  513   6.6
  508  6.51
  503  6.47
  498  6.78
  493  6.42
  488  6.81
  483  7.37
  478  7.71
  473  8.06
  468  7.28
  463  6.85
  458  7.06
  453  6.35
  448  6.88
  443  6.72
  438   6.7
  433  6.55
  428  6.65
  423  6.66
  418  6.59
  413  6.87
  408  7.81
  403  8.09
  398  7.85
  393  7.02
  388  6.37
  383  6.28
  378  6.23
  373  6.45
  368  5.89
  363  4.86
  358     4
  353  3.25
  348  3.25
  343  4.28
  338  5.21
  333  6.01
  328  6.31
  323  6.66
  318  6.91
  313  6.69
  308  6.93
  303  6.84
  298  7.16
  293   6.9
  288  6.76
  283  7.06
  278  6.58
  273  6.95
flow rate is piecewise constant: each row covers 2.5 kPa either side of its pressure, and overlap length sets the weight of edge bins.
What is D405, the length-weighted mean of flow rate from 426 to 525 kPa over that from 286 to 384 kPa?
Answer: 1.2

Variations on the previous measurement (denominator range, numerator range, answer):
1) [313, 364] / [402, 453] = 1.34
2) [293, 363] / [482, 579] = 1.18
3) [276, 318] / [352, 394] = 0.82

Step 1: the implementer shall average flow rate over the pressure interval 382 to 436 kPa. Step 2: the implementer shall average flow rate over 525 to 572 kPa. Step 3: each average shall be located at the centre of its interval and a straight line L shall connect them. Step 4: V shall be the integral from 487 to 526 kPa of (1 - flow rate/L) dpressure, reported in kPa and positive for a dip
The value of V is 1.3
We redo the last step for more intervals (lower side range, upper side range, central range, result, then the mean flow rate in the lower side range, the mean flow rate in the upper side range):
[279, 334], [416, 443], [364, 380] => 1.51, 6.76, 6.64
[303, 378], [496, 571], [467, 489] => -4.01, 5.55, 6.67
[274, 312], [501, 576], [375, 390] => 1.13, 6.88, 6.68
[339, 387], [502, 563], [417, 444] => -4.75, 5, 6.64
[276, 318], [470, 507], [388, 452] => 0.05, 6.87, 7.07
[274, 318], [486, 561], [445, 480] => -2.40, 6.87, 6.63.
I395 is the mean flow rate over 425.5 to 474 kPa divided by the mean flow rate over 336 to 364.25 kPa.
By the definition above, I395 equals 1.68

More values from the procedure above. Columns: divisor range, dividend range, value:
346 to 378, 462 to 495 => 1.52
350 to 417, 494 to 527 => 1.06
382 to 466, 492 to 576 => 0.96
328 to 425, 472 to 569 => 1.14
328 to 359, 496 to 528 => 1.45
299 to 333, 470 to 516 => 1.04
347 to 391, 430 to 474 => 1.31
